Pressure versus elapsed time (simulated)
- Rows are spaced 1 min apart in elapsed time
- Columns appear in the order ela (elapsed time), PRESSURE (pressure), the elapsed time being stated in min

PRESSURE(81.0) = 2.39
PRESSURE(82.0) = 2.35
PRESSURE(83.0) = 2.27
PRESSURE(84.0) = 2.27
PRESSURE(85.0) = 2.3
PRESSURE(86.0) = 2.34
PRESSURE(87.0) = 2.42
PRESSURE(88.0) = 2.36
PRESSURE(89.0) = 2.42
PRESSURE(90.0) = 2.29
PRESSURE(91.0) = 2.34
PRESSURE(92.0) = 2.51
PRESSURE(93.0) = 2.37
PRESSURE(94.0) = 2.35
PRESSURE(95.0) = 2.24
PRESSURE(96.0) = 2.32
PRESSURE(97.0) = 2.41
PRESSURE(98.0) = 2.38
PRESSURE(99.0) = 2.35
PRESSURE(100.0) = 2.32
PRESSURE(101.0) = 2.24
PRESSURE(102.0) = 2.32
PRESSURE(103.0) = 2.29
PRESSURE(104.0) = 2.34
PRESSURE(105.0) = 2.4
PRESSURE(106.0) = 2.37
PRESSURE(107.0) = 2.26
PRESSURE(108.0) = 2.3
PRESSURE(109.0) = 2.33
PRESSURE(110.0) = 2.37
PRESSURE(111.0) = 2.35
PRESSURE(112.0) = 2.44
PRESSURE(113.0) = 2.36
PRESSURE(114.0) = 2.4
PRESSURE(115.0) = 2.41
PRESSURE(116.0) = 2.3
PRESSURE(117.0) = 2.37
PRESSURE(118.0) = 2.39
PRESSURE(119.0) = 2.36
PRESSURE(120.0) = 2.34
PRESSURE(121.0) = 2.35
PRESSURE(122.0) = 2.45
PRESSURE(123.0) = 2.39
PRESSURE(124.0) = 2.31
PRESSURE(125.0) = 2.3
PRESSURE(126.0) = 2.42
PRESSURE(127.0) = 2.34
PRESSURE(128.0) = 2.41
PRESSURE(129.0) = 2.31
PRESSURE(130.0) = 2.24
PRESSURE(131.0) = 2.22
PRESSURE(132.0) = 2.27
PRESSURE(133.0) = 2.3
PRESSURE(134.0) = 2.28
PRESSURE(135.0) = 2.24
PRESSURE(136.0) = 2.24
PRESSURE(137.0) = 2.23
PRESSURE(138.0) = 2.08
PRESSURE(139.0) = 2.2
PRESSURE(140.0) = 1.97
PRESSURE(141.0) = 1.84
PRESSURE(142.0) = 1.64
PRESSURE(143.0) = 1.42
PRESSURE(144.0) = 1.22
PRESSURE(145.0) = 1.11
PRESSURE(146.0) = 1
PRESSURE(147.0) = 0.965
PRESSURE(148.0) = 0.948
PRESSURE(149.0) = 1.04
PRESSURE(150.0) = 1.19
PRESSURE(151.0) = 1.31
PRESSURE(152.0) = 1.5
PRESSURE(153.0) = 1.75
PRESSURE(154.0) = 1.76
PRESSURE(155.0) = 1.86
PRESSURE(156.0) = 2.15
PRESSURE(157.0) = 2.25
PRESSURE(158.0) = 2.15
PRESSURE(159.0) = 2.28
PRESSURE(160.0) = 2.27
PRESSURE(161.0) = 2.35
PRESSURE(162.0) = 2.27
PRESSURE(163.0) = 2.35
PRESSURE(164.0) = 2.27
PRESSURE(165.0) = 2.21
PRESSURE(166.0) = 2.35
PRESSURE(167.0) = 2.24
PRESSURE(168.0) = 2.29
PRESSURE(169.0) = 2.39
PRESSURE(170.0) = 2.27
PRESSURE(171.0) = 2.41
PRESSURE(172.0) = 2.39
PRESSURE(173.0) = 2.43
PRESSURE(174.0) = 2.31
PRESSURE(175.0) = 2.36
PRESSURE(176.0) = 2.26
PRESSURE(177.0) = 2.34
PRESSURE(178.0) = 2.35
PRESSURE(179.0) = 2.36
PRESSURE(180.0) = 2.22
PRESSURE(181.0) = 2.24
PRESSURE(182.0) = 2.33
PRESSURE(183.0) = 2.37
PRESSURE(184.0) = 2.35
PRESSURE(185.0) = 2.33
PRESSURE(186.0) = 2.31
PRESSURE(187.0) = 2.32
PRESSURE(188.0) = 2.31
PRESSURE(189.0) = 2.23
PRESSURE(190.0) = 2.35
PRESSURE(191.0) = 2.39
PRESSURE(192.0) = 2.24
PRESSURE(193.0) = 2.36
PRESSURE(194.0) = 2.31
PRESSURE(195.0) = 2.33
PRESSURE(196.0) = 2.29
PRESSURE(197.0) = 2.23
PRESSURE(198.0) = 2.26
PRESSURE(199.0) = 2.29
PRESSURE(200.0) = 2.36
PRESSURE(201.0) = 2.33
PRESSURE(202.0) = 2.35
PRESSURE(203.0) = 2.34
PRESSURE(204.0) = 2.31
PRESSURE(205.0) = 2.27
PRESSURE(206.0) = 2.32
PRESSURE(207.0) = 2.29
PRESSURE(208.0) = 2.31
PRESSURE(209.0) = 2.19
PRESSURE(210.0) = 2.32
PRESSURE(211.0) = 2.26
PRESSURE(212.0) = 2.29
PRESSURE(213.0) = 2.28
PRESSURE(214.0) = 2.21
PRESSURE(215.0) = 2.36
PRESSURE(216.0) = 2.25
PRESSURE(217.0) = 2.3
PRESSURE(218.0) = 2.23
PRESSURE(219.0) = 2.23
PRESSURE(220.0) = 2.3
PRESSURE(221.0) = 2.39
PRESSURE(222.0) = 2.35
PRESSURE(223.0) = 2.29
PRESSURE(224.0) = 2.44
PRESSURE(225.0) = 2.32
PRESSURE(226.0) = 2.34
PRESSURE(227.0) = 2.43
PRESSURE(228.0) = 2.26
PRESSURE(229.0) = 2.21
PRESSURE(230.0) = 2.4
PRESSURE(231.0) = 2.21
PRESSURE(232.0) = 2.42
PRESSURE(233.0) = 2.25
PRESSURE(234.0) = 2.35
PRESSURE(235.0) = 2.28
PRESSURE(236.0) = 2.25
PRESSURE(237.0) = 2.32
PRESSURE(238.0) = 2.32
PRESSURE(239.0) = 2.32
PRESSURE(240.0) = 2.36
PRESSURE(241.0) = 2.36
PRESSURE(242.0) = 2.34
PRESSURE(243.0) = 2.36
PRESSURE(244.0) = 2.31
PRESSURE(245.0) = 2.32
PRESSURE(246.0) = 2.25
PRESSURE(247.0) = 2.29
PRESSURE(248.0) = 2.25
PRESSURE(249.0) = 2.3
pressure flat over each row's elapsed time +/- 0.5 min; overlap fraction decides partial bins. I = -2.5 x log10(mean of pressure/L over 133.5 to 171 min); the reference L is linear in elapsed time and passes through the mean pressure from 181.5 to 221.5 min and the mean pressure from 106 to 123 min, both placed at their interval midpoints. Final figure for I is 0.227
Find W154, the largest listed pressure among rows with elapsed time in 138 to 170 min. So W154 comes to 2.39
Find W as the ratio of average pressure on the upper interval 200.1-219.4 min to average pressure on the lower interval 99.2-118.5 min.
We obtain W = 1.0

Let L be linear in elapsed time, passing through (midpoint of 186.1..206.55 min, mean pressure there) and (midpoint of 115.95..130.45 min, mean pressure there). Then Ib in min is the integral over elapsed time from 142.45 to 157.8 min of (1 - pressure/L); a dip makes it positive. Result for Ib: 5.85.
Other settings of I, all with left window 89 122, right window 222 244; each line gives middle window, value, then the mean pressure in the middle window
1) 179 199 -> 0.01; 2.3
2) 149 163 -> 0.22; 1.91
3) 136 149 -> 0.44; 1.56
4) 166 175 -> 0.00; 2.34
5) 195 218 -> 0.02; 2.29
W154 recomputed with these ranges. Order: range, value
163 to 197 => 2.43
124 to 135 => 2.42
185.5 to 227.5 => 2.44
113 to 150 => 2.45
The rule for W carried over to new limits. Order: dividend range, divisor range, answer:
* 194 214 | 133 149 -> 1.36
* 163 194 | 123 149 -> 1.20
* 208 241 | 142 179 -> 1.18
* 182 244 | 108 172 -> 1.11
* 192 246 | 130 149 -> 1.30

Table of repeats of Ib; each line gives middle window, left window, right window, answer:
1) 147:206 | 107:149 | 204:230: 1.0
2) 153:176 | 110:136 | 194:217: 0.7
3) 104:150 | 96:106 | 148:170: 2.2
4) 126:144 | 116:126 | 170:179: 1.9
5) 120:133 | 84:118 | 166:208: 0.0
